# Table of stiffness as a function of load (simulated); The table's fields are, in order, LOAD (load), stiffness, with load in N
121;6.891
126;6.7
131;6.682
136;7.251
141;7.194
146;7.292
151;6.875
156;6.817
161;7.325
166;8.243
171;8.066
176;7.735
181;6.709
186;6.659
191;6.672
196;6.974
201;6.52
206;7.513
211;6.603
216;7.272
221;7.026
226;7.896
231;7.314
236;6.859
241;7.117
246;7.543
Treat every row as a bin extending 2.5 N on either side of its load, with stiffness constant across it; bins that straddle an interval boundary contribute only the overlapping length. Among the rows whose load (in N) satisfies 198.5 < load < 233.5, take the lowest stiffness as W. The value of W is 6.52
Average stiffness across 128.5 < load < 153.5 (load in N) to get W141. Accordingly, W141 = 7.06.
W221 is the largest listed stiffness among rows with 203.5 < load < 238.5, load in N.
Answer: 7.896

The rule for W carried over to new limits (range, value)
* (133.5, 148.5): 7.194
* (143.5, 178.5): 6.817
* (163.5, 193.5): 6.659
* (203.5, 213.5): 6.603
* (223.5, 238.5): 6.859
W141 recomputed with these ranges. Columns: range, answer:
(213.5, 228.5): 7.4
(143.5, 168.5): 7.31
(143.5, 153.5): 7.08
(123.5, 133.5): 6.69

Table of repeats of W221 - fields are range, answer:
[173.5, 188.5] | 7.735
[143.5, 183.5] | 8.243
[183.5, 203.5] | 6.974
